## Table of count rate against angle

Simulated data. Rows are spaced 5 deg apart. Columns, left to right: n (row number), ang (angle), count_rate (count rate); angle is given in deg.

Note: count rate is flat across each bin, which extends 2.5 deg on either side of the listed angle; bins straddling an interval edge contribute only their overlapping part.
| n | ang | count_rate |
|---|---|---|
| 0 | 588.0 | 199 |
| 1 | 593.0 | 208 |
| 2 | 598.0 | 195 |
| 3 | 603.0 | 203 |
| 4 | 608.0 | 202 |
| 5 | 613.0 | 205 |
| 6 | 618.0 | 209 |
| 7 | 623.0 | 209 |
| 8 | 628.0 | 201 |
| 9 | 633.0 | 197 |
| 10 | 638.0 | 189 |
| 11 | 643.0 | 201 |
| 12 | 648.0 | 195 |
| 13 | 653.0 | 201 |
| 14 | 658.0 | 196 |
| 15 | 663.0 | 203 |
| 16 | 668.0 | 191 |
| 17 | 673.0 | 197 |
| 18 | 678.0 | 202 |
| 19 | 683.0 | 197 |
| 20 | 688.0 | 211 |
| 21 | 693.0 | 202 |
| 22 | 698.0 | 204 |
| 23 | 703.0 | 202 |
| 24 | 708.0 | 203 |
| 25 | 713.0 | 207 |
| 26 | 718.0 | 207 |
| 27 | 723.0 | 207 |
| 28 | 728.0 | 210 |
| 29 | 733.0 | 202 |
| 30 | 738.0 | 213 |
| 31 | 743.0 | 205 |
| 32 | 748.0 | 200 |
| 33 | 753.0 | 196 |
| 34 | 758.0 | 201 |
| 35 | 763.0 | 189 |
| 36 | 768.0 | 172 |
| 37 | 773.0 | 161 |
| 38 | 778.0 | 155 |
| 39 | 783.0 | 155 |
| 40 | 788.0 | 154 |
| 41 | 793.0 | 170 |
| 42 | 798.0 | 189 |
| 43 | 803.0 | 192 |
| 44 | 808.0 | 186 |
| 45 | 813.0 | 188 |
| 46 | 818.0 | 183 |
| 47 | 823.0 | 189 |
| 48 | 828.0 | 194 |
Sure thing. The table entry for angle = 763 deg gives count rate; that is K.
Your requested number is 189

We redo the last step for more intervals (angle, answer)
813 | 188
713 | 207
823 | 189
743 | 205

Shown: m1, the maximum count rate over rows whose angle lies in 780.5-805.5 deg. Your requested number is 192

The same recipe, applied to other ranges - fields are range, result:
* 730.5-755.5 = 213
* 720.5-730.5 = 210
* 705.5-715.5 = 207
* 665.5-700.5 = 211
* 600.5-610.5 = 203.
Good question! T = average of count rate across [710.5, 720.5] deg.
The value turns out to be 207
